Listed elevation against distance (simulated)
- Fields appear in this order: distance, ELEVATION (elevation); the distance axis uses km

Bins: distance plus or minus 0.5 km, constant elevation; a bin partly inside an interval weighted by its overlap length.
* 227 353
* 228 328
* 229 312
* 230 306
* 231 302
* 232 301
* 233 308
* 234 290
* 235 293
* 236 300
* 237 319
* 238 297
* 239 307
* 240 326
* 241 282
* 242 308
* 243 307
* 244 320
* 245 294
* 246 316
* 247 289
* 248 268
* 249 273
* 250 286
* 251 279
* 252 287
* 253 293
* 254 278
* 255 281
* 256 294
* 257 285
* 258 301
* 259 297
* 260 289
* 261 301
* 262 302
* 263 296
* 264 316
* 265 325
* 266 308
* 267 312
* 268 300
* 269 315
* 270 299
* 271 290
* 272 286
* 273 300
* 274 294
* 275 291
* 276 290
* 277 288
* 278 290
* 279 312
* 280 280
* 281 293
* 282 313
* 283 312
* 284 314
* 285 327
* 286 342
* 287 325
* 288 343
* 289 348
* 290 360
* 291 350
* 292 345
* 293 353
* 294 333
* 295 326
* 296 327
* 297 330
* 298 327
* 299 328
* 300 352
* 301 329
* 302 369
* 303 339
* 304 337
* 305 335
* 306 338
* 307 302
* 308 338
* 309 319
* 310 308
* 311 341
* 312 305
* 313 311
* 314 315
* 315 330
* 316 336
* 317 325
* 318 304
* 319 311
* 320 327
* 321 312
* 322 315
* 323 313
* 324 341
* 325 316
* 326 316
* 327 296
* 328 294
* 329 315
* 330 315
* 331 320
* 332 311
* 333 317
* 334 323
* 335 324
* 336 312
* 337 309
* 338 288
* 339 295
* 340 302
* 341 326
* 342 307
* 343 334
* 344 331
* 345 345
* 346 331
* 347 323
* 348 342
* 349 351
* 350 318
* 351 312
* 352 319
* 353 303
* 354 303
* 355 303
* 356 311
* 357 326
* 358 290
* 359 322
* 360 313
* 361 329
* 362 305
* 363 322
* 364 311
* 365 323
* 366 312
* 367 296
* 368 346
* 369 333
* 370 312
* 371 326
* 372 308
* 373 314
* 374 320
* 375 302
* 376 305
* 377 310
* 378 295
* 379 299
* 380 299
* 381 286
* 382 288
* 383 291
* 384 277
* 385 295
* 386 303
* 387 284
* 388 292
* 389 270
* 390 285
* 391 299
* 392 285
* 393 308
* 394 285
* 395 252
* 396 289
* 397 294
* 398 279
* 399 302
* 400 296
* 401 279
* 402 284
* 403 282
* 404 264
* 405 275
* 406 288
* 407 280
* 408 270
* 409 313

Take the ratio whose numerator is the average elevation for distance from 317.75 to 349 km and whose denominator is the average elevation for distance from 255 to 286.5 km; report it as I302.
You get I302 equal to 1.05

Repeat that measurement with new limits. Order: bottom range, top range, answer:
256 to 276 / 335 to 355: 1.06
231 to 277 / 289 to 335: 1.10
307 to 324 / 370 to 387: 0.94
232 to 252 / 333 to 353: 1.07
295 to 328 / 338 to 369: 0.98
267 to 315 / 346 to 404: 0.95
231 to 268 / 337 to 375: 1.06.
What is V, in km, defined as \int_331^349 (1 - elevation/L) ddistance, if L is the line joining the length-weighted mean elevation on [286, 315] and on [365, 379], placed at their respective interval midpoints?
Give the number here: 0.1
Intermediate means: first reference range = 333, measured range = 320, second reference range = 314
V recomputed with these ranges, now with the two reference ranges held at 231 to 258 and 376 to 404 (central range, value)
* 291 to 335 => -4.8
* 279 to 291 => -1.2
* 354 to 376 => -1.9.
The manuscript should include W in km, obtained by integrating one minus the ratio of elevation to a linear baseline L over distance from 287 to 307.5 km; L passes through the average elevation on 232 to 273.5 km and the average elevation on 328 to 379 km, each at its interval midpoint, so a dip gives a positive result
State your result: -2.2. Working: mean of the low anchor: 298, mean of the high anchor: 316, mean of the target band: 338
